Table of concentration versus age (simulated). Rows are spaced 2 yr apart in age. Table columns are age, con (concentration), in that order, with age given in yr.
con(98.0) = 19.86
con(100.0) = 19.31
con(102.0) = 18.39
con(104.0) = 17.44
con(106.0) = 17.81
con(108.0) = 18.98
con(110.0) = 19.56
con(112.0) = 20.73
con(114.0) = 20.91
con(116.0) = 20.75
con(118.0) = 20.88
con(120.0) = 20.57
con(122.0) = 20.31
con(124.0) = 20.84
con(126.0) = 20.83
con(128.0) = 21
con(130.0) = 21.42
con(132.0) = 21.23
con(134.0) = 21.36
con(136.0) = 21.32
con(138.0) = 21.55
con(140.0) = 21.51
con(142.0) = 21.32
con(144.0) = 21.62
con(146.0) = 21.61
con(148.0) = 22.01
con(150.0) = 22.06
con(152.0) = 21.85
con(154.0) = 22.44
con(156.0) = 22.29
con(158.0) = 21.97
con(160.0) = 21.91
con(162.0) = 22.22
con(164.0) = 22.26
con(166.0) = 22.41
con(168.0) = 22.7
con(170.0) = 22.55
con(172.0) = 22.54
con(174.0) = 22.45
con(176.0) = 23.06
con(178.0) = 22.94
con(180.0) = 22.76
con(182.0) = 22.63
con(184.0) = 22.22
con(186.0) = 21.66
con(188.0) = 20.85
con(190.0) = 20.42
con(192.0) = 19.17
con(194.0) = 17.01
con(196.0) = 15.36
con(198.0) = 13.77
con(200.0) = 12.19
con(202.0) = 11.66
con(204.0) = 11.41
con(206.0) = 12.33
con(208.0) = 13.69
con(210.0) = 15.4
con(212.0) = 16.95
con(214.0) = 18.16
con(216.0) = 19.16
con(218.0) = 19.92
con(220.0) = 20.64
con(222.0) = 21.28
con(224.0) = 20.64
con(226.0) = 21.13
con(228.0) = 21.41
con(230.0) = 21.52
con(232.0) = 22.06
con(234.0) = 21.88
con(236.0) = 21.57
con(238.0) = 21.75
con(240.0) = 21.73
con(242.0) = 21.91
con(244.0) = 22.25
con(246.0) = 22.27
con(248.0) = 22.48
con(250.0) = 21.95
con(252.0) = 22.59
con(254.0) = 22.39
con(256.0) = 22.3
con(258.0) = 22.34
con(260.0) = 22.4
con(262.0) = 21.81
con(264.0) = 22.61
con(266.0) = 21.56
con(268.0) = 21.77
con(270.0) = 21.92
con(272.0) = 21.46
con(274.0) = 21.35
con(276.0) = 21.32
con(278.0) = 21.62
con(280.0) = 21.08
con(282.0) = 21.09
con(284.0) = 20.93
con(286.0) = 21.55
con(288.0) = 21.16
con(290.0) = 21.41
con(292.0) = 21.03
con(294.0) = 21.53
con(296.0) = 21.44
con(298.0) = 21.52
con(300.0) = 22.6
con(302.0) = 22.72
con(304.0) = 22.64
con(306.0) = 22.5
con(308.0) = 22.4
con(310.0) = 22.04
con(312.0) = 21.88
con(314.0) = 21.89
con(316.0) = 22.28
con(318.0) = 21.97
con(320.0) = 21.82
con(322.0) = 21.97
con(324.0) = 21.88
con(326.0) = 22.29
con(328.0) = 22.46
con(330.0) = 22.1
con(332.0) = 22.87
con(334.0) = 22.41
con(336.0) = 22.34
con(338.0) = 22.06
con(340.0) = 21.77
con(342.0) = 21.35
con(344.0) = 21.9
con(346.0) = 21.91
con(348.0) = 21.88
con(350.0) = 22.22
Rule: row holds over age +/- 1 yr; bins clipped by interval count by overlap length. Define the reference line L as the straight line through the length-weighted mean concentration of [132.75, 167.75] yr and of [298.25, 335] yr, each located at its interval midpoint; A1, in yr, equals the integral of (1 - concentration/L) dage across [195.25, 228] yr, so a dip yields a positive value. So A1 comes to 8.0 yr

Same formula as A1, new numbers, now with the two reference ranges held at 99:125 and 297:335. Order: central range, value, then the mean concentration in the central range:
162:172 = -1.0 yr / 22.5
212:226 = 0.8 yr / 19.8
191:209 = 5.8 yr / 14.1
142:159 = -1.5 yr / 21.9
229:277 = -1.2 yr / 22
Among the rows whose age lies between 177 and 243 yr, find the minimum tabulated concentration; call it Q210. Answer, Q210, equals 11.41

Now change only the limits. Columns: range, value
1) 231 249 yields 21.57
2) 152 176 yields 21.85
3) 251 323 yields 20.93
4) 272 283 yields 21.08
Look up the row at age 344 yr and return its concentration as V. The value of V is 21.9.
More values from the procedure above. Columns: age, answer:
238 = 21.75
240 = 21.73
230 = 21.52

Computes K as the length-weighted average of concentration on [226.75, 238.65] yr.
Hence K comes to 21.7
